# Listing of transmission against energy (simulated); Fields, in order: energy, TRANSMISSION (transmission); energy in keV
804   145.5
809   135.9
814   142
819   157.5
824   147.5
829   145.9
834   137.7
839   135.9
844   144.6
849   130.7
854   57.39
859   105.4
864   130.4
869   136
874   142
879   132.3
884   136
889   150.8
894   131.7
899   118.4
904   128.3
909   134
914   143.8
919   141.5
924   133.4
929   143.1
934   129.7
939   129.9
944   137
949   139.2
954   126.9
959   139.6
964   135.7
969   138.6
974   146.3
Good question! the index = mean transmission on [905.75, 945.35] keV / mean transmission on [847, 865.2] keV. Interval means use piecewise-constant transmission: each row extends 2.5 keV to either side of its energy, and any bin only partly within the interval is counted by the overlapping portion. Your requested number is 1.32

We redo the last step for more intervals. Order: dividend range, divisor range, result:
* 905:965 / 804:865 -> 1.03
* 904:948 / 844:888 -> 1.10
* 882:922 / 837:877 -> 1.10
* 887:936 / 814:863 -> 1.04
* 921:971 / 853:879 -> 1.13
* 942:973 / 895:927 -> 1.02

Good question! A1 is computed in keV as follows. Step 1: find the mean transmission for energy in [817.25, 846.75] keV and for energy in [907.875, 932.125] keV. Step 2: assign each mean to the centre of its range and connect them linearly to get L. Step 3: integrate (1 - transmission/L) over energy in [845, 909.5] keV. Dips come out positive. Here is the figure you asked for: 7.2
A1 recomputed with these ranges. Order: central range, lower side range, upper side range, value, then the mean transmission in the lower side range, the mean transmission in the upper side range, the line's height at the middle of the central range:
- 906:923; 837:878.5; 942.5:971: -1.08 keV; 123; 136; 131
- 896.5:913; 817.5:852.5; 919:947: 0.99 keV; 140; 135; 137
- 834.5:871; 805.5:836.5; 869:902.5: 4.98 keV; 144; 135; 140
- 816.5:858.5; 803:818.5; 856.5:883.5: 1.96 keV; 143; 130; 137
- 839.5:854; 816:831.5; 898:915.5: 2.15 keV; 150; 131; 145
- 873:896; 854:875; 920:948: -2.76 keV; 119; 135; 124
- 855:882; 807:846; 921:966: 2.89 keV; 143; 135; 140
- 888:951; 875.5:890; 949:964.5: 0.76 keV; 139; 135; 137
